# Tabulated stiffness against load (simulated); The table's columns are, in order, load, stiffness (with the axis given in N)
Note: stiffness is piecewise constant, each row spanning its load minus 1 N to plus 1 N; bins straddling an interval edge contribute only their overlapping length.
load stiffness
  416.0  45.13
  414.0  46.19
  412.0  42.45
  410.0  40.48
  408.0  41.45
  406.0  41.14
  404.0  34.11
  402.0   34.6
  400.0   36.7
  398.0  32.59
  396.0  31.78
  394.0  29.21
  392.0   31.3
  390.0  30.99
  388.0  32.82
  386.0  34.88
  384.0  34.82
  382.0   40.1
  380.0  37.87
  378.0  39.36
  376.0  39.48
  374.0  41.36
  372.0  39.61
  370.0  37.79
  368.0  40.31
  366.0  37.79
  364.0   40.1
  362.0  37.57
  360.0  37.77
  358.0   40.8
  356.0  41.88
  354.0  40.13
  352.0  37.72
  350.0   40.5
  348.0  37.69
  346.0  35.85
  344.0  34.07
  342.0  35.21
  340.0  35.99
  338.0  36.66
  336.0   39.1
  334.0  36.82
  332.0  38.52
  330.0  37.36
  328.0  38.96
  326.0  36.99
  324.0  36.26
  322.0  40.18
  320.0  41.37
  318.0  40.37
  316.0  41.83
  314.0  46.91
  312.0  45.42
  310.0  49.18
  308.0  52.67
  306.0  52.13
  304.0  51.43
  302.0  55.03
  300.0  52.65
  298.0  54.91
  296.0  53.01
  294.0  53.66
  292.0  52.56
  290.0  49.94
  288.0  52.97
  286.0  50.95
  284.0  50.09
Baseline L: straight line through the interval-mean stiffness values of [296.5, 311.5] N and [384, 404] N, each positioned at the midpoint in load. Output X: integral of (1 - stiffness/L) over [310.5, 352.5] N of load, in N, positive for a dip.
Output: 6.8 N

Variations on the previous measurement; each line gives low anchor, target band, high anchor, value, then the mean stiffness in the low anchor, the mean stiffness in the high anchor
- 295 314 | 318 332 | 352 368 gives 2.5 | 51.6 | 39.4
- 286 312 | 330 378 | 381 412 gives 4.7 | 52.2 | 35.4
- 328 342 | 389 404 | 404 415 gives 3.0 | 37.4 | 41.6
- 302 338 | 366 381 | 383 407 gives -1.2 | 42.9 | 33.7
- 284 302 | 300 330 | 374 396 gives 2.3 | 52.6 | 35.2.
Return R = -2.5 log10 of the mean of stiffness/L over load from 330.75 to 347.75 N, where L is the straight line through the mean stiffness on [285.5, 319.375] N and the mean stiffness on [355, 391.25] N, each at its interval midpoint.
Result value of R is 0.20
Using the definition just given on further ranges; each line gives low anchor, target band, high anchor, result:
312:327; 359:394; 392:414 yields 0.03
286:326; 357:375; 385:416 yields 0.04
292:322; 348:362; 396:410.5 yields 0.09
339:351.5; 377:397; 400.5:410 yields 0.10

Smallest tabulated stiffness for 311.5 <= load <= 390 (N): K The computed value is 30.99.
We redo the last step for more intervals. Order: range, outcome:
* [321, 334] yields 36.26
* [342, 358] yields 34.07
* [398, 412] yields 32.59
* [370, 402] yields 29.21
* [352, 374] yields 37.57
